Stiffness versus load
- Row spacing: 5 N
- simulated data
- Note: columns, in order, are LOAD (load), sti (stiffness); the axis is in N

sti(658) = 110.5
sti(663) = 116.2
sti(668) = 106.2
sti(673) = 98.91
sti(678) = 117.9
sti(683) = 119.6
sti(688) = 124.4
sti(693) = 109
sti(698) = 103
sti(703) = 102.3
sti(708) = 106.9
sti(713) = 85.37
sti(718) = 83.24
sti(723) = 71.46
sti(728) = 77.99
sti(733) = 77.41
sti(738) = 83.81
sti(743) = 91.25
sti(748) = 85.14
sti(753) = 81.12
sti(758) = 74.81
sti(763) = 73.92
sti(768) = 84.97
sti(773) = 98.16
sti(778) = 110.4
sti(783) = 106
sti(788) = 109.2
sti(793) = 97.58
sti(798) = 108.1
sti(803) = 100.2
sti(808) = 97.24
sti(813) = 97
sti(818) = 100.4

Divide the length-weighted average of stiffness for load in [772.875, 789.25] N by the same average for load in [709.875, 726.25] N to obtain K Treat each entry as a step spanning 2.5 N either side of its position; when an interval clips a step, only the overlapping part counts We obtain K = 1.3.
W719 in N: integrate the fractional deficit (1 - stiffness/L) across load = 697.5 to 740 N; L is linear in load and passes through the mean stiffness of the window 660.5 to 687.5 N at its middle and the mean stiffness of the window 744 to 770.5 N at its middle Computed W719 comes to 3.8 N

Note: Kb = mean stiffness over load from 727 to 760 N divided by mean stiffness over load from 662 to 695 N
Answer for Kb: 0.7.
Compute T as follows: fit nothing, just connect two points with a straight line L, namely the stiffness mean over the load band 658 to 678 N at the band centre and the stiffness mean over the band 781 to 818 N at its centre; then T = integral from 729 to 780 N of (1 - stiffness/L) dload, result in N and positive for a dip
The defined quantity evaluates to 9.1 N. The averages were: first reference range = 109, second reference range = 102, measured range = 85.6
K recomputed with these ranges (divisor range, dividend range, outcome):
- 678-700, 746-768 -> 0.69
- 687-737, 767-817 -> 1.09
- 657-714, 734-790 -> 0.83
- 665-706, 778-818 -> 0.93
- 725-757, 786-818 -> 1.23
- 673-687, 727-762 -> 0.70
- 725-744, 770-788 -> 1.28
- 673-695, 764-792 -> 0.86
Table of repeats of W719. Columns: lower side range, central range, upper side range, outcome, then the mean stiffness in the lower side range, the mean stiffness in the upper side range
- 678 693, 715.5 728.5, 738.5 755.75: 2.8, 119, 85.4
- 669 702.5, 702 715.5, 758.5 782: 1.0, 111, 91.3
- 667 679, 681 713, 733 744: -3.3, 107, 84.7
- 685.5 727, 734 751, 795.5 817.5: 2.2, 97.5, 101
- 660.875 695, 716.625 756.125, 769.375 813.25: 9.7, 113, 102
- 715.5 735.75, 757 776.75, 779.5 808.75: 1.7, 77.6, 104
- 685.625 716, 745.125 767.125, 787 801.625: 5.3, 105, 104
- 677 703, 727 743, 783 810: 4.0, 113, 103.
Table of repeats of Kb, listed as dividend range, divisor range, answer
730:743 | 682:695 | 0.70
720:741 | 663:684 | 0.71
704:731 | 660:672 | 0.78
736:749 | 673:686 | 0.76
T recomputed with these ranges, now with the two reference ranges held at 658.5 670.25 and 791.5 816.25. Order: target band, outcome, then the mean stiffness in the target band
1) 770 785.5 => -0.3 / 104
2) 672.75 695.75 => -1.2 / 115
